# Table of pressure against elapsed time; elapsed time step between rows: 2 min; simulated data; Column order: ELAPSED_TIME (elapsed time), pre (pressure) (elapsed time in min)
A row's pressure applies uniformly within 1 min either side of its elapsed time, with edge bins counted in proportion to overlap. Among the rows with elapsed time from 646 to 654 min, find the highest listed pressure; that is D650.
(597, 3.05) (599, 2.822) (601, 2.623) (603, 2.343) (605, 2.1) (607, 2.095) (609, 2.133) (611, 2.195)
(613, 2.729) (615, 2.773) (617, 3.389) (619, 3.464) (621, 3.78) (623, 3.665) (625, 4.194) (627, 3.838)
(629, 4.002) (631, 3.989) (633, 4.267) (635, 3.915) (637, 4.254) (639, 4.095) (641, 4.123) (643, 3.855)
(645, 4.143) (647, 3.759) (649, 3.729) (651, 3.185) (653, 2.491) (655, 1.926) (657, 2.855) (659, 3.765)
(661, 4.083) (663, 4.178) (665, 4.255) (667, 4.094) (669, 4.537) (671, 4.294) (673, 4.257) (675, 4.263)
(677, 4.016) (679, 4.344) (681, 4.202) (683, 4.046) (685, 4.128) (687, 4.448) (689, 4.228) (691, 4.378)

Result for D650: 3.759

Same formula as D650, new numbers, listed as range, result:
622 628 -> 4.194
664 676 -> 4.537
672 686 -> 4.344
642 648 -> 4.143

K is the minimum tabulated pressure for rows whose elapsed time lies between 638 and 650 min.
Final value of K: 3.729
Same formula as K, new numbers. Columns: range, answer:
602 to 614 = 2.095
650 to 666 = 1.926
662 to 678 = 4.016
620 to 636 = 3.665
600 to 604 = 2.343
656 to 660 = 2.855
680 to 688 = 4.046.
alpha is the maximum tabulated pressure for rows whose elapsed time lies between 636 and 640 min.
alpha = 4.254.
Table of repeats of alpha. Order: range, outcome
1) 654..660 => 3.765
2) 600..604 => 2.623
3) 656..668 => 4.255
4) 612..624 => 3.78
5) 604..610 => 2.133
